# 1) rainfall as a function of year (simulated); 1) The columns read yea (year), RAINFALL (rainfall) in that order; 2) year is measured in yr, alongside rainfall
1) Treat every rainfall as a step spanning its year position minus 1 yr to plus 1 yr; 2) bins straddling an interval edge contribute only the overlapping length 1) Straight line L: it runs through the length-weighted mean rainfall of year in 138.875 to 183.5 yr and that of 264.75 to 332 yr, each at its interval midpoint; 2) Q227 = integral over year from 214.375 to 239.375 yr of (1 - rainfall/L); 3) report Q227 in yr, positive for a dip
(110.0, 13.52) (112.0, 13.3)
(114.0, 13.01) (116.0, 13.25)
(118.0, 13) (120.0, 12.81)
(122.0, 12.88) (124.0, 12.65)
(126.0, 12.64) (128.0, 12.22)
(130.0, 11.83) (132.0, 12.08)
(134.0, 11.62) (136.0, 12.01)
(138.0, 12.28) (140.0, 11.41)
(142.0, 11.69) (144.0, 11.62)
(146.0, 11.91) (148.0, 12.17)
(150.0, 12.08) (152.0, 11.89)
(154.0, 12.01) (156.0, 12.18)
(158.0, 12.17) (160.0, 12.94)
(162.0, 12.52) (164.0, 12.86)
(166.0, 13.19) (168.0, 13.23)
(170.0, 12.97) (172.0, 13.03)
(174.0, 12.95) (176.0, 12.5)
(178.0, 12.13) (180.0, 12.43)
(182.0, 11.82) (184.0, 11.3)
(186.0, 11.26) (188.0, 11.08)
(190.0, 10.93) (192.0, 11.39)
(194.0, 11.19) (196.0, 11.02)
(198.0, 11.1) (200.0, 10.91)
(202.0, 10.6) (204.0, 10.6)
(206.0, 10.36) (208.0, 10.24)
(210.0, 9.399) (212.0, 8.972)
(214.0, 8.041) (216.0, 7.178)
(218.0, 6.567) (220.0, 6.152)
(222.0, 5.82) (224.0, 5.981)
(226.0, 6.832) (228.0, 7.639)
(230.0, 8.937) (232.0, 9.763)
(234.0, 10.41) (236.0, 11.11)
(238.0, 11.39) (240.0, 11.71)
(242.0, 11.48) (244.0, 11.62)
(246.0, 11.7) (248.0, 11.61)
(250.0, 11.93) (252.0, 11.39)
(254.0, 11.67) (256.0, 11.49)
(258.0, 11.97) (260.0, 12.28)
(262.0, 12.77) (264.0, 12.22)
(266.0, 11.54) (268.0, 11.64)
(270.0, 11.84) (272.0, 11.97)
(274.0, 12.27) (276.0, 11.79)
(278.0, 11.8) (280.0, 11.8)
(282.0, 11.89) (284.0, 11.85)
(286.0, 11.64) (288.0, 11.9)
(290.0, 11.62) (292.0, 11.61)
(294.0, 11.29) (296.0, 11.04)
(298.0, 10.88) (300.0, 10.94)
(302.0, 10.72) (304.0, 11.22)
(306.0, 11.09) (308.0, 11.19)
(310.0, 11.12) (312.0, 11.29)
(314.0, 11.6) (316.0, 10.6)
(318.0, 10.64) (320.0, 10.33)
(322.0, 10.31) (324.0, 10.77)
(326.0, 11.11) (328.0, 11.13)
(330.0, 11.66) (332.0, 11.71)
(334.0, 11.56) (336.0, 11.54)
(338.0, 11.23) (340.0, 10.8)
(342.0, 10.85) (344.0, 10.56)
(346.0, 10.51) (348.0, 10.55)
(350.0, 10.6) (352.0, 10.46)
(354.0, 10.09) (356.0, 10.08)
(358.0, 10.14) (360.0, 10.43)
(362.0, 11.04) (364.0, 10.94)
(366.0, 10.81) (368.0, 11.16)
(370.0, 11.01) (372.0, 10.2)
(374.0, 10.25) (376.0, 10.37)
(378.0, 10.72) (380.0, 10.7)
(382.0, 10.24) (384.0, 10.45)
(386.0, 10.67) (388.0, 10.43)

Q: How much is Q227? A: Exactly 7.7 yr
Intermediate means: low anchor 12.3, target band 8.2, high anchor 11.3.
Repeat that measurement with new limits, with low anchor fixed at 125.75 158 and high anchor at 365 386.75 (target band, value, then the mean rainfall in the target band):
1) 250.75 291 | -2.35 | 11.9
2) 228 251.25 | 0.97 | 10.9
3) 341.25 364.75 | 0.48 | 10.5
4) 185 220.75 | 5.42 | 9.86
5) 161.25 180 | -1.59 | 12.8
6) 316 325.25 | 0.32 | 10.5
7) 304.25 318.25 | -0.17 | 11.1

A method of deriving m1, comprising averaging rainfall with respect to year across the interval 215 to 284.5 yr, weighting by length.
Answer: 10.6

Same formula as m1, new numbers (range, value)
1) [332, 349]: 11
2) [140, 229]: 10.8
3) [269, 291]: 11.9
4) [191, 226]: 9.08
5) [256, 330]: 11.4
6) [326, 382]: 10.8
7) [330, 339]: 11.5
